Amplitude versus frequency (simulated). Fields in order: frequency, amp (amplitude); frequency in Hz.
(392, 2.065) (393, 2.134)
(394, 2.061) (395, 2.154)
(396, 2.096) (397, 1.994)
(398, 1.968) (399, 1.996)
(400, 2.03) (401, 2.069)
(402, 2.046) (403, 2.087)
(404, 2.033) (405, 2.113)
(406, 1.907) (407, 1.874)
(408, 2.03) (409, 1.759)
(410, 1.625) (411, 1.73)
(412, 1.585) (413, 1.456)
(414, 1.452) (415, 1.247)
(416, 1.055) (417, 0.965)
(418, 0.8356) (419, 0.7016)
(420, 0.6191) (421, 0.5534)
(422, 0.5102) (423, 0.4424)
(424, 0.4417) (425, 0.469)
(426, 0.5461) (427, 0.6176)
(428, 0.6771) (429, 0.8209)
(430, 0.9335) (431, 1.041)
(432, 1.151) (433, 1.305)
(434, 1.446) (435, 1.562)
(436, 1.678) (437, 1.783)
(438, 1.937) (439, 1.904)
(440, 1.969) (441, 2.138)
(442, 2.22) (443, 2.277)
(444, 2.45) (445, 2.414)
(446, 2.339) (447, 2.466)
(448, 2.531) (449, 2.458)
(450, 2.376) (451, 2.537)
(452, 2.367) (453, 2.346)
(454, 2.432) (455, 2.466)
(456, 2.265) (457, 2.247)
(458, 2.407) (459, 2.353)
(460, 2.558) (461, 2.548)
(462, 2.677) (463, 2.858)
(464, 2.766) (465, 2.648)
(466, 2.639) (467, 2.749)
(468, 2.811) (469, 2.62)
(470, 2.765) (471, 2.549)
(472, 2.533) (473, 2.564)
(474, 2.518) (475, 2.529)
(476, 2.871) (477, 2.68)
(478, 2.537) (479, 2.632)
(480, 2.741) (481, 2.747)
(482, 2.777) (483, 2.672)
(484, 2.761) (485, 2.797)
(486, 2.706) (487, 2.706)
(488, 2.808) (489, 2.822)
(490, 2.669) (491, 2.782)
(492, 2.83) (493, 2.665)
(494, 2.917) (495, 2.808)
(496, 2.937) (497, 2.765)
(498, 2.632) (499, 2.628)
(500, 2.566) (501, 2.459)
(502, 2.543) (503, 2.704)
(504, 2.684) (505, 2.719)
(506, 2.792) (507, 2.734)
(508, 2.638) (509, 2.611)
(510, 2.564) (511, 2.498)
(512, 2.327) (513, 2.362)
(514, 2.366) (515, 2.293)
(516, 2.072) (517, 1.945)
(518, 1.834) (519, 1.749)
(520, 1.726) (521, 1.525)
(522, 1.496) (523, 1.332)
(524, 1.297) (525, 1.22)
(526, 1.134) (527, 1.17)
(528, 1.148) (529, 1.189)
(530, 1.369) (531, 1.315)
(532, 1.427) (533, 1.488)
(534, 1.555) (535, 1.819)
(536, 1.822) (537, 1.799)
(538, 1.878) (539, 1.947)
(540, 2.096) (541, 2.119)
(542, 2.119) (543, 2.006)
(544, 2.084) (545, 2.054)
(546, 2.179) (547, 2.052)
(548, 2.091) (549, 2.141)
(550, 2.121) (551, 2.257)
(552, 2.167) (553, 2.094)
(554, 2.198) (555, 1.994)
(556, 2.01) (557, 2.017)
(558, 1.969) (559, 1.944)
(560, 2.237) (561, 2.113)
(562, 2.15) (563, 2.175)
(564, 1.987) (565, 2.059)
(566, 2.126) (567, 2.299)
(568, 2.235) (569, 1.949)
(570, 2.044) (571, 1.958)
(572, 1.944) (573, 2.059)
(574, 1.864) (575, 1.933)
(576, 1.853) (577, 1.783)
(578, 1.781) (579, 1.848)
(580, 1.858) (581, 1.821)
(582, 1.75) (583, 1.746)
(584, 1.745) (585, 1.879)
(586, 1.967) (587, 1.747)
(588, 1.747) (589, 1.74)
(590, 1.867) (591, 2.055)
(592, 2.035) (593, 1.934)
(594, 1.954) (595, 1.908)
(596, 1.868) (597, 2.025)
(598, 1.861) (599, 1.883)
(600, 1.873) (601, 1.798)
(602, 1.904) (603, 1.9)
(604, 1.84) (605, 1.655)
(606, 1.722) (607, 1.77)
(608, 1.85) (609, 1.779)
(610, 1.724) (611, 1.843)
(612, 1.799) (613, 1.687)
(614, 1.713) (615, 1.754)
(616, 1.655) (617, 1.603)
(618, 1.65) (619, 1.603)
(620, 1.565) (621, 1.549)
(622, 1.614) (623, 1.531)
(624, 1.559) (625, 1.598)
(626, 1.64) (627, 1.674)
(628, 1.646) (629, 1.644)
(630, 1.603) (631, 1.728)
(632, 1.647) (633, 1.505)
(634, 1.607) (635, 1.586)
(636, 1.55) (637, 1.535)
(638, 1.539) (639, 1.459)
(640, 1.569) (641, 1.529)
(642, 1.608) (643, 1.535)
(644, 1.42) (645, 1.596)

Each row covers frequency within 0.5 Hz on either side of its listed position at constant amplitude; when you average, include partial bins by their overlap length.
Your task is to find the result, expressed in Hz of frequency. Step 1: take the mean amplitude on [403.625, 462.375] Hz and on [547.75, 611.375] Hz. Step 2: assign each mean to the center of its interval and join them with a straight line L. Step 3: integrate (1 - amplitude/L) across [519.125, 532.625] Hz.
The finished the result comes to 3.7 Hz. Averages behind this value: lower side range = 1.69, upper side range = 1.94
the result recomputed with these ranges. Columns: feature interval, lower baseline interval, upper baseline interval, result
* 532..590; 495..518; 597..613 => 4.4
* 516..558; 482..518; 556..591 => 8.8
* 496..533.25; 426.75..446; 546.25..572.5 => -2.7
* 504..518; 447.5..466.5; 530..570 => -1.5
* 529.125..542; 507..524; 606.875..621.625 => 1.8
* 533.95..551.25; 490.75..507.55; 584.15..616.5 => 2.4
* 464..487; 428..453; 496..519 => -4.9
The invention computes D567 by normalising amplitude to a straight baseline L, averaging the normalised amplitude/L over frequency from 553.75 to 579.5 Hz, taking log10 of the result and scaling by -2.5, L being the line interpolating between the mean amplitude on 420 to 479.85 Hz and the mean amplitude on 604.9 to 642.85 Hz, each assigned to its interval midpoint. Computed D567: -0.15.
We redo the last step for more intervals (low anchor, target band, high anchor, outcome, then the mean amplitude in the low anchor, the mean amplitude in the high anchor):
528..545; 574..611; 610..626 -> -0.10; 1.74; 1.65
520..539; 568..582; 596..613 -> -0.14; 1.46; 1.82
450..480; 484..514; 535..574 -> -0.13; 2.57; 2.06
